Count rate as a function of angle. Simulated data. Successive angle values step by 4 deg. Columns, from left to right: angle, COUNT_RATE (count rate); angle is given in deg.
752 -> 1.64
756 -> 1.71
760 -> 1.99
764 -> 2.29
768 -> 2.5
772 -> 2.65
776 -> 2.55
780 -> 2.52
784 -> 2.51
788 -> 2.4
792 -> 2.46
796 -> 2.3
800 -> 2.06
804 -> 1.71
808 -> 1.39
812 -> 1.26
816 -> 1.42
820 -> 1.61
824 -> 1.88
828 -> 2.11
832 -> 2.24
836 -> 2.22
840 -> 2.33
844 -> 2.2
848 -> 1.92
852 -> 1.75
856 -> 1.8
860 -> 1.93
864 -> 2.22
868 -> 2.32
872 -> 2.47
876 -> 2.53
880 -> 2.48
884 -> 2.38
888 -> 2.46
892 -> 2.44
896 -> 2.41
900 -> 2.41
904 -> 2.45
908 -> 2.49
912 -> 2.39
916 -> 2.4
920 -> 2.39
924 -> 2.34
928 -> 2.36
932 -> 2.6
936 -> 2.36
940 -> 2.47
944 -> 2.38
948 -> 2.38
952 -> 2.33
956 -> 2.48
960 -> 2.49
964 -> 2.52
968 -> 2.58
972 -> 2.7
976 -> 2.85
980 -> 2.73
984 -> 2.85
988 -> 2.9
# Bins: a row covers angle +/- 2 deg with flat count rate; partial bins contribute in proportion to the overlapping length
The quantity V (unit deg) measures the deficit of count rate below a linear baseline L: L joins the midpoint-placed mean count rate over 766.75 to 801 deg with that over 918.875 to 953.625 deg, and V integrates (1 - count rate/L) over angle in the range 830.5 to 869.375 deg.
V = 5.5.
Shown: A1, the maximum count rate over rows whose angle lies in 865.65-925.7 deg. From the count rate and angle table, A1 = 2.53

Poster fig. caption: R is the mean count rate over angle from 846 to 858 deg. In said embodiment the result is 1.82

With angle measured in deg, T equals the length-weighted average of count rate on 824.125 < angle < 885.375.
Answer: 2.18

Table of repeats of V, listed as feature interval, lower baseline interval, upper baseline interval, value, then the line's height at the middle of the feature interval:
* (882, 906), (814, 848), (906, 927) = -1.4 deg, 2.29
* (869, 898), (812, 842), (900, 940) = -2.9 deg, 2.23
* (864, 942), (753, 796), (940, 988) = 2.5 deg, 2.5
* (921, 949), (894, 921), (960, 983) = 1.3 deg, 2.53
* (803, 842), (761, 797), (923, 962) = 10.0 deg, 2.45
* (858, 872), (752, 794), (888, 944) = 1.1 deg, 2.39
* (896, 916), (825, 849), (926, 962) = -0.8 deg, 2.34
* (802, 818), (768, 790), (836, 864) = 6.0 deg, 2.3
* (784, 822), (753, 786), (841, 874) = 6.0 deg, 2.23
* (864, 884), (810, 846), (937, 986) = -2.6 deg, 2.14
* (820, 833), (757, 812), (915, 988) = 1.7 deg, 2.29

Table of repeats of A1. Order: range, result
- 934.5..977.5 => 2.85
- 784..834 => 2.51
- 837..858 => 2.33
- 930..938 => 2.6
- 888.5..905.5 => 2.45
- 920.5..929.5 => 2.36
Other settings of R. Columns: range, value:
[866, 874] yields 2.4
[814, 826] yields 1.64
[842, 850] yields 2.06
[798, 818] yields 1.57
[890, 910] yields 2.44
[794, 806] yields 2.02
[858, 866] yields 2.08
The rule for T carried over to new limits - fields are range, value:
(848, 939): 2.33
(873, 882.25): 2.5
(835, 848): 2.2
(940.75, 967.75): 2.44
